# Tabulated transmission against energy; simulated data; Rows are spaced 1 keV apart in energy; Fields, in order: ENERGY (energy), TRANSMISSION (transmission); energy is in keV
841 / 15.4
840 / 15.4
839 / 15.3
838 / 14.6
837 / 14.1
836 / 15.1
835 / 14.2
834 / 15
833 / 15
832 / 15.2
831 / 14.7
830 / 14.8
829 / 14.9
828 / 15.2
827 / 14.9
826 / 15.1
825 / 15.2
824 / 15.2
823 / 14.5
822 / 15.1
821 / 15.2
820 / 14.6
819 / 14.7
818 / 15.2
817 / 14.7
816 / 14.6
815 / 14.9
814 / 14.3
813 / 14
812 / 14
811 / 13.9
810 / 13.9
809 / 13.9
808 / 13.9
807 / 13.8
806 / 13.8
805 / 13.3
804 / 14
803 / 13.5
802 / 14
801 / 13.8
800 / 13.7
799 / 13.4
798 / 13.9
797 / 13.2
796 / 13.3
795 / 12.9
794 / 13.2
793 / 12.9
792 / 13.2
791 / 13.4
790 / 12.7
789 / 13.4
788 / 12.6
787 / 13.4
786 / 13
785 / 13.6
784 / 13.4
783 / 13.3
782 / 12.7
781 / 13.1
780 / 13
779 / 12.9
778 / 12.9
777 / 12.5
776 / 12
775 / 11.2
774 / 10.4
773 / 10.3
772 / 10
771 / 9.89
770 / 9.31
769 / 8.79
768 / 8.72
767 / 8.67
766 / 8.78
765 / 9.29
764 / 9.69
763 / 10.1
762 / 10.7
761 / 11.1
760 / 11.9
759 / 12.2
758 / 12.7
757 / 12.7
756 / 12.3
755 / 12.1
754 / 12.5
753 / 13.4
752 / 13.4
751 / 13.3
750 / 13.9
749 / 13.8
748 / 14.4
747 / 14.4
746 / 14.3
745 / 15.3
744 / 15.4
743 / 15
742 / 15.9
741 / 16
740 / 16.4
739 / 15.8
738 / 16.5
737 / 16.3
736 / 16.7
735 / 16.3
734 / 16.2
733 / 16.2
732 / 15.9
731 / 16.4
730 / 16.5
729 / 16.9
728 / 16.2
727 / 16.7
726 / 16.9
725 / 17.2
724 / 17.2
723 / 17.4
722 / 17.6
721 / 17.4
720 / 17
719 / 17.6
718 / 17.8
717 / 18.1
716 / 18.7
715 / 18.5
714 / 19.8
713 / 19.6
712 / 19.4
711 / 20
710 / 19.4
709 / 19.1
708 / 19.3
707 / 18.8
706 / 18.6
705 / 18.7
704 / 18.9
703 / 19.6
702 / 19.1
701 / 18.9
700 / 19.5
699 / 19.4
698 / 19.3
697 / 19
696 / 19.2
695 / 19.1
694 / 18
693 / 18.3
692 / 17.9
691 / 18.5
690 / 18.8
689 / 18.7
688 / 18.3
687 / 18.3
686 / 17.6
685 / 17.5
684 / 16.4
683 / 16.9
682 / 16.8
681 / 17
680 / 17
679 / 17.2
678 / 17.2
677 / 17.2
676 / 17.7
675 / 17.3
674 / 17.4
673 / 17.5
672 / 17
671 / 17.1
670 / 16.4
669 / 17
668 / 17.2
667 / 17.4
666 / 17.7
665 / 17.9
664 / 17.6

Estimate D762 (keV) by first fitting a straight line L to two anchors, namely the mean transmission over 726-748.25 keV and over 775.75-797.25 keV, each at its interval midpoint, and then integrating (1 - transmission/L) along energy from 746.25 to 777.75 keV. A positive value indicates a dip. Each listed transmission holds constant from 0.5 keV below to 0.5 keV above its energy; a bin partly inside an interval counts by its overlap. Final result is 6.6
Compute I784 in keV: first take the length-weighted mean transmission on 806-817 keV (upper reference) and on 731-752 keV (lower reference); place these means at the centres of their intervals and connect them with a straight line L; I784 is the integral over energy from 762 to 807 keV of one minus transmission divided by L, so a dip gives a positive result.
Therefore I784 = 7.46 keV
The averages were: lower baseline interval 15.4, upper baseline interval 14.1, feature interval 12.2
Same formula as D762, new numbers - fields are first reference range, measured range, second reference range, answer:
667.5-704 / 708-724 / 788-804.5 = -1.7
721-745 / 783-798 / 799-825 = 1.7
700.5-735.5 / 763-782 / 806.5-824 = 6.3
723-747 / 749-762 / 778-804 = 2.2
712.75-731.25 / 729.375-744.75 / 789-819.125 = 0.7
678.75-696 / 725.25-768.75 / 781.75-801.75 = 4.0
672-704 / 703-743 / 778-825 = -1.8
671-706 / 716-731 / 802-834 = -0.1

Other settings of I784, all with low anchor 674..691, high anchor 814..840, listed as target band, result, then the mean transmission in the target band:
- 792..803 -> 1.4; 13.4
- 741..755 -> 1.8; 14.2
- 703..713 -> -1.2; 19.2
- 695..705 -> -1.2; 19.2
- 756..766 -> 3.1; 11.1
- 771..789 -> 3.9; 12.3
